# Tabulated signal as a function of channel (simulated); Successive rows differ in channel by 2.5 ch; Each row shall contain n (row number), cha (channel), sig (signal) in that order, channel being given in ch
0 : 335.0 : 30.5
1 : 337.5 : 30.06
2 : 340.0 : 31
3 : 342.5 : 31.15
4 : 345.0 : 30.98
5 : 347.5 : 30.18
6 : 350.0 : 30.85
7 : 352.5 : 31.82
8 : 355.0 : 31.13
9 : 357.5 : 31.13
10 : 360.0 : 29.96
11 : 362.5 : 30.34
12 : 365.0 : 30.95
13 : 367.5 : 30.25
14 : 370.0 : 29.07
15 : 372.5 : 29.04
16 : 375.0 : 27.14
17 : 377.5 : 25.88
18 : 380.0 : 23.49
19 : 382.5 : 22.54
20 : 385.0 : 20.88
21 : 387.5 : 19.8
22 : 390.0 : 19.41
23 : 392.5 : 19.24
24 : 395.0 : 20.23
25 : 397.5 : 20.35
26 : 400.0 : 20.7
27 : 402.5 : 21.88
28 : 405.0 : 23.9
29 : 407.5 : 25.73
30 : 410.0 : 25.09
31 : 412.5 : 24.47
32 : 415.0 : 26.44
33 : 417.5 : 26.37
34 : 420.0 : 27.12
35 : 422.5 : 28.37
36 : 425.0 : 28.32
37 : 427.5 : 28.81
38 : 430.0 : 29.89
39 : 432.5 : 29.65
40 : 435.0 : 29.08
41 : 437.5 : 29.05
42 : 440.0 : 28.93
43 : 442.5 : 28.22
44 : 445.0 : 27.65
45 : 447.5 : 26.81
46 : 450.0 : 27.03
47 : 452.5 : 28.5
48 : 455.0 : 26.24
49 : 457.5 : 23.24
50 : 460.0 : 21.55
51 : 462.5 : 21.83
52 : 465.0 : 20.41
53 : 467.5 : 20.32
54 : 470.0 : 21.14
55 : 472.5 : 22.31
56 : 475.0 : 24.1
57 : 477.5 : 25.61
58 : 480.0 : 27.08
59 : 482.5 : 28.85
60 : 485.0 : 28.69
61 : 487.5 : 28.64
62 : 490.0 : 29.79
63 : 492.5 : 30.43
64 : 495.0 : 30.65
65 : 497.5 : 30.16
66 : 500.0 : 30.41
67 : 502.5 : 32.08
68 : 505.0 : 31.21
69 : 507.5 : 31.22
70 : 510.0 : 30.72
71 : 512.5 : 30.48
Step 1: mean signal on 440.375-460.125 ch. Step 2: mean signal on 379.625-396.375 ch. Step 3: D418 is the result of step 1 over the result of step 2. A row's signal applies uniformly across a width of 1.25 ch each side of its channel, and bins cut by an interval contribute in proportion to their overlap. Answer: 1.3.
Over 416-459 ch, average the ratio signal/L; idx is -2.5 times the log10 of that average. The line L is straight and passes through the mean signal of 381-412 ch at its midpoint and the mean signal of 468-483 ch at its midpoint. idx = -0.20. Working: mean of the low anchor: 21.7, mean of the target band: 27.8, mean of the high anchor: 24.4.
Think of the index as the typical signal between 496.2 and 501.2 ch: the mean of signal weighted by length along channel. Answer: 30.3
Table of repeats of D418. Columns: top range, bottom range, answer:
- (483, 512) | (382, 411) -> 1.40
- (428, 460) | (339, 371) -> 0.90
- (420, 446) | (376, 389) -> 1.27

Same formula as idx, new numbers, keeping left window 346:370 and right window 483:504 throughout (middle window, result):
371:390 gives 0.27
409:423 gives 0.16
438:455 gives 0.09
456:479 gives 0.33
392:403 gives 0.43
